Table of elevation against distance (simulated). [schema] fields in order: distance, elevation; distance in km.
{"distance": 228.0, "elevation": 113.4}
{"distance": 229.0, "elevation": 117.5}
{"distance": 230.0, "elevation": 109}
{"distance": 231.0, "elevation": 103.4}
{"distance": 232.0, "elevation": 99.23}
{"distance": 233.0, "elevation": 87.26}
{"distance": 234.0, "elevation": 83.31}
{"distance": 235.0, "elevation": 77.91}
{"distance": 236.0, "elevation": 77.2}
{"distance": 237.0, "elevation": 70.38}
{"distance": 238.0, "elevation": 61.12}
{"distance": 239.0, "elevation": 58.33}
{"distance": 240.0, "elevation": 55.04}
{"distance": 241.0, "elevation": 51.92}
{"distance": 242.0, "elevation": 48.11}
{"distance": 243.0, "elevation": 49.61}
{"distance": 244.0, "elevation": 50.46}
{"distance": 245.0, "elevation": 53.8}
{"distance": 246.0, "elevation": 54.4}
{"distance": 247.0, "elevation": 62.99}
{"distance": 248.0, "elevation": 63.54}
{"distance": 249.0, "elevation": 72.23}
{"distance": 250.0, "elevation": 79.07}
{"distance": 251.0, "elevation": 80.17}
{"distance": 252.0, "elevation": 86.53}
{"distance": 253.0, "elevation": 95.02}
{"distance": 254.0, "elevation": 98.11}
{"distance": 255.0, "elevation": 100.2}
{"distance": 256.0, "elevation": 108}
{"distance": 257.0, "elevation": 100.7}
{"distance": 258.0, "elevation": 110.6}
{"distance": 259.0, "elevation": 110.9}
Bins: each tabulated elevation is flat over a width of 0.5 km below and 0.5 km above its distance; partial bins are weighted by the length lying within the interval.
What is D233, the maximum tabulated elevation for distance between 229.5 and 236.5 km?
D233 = 109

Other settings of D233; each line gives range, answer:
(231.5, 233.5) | 99.23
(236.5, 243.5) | 70.38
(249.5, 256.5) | 108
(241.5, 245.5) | 53.8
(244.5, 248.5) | 63.54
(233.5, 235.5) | 83.31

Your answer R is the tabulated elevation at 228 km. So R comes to 113.4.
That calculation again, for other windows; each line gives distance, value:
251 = 80.17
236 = 77.2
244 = 50.46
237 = 70.38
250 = 79.07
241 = 51.92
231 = 103.4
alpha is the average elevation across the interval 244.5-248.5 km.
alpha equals 58.7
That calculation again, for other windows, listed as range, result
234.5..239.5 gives 69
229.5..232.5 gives 104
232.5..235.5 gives 82.8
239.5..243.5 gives 51.2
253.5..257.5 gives 102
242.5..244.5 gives 50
